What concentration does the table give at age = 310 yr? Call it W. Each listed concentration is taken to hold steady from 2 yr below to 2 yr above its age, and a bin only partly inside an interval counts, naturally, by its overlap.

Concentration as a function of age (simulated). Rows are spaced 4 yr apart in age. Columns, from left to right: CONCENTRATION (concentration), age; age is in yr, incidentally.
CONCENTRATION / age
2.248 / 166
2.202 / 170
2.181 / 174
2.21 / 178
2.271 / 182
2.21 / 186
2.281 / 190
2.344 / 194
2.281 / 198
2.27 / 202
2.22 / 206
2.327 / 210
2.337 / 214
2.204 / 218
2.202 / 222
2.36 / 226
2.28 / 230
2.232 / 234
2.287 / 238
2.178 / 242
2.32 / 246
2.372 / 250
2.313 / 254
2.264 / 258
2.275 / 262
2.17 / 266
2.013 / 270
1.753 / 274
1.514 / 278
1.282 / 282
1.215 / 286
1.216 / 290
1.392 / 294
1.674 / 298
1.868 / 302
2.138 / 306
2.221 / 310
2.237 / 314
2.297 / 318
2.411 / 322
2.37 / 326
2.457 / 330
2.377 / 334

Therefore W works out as 2.221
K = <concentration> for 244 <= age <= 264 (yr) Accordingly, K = 2.31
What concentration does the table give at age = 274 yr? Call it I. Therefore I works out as 1.753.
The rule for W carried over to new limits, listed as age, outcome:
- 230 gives 2.28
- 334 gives 2.377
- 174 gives 2.181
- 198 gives 2.281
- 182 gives 2.271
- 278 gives 1.514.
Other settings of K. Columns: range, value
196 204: 2.28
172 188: 2.22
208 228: 2.29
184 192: 2.25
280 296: 1.28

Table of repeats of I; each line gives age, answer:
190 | 2.281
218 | 2.204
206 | 2.22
